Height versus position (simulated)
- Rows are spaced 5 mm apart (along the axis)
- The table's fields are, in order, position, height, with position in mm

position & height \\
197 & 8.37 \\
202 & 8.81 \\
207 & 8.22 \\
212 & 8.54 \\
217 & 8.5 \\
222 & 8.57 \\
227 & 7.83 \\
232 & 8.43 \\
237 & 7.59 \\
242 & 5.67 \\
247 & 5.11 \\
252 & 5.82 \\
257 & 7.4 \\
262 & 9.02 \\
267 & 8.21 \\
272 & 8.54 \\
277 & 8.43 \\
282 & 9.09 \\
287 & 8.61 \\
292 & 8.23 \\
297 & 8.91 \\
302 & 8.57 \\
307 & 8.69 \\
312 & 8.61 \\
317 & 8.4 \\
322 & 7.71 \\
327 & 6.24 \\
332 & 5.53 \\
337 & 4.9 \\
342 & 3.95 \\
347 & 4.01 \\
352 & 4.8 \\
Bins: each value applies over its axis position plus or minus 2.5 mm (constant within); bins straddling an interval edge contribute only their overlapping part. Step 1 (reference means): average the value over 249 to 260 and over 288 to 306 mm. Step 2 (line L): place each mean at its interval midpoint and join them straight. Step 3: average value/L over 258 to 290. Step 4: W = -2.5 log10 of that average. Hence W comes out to -0.14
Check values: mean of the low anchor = 6.65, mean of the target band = 8.58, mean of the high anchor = 8.58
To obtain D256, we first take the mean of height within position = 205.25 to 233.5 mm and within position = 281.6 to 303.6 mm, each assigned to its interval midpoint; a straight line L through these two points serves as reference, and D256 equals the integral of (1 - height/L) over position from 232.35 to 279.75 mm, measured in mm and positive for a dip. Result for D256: 6.3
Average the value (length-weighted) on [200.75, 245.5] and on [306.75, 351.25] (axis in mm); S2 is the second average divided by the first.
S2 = 0.79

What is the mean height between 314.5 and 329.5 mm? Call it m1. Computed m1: 7.45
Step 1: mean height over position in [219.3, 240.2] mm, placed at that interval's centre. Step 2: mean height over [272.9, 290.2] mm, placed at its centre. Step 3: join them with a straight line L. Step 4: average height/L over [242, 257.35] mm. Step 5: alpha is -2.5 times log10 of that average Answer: 0.38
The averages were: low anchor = 8.03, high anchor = 8.67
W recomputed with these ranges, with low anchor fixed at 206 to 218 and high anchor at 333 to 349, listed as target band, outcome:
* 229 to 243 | 0.040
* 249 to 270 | -0.098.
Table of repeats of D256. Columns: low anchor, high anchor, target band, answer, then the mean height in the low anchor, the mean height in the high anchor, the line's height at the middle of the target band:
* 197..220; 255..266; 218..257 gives 6.0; 8.5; 8.25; 8.36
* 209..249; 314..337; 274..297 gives -4.9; 7.57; 6.78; 7.11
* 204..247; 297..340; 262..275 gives -1.6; 7.77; 7.38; 7.59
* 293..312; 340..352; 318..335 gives -1.1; 8.67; 4.15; 6.18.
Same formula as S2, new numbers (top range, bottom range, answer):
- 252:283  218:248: 1.11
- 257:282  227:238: 1.06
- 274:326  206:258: 1.14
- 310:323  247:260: 1.29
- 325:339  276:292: 0.64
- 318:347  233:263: 0.84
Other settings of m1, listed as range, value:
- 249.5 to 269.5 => 7.61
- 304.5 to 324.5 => 8.35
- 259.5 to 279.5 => 8.55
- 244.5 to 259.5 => 6.11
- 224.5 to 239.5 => 7.95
